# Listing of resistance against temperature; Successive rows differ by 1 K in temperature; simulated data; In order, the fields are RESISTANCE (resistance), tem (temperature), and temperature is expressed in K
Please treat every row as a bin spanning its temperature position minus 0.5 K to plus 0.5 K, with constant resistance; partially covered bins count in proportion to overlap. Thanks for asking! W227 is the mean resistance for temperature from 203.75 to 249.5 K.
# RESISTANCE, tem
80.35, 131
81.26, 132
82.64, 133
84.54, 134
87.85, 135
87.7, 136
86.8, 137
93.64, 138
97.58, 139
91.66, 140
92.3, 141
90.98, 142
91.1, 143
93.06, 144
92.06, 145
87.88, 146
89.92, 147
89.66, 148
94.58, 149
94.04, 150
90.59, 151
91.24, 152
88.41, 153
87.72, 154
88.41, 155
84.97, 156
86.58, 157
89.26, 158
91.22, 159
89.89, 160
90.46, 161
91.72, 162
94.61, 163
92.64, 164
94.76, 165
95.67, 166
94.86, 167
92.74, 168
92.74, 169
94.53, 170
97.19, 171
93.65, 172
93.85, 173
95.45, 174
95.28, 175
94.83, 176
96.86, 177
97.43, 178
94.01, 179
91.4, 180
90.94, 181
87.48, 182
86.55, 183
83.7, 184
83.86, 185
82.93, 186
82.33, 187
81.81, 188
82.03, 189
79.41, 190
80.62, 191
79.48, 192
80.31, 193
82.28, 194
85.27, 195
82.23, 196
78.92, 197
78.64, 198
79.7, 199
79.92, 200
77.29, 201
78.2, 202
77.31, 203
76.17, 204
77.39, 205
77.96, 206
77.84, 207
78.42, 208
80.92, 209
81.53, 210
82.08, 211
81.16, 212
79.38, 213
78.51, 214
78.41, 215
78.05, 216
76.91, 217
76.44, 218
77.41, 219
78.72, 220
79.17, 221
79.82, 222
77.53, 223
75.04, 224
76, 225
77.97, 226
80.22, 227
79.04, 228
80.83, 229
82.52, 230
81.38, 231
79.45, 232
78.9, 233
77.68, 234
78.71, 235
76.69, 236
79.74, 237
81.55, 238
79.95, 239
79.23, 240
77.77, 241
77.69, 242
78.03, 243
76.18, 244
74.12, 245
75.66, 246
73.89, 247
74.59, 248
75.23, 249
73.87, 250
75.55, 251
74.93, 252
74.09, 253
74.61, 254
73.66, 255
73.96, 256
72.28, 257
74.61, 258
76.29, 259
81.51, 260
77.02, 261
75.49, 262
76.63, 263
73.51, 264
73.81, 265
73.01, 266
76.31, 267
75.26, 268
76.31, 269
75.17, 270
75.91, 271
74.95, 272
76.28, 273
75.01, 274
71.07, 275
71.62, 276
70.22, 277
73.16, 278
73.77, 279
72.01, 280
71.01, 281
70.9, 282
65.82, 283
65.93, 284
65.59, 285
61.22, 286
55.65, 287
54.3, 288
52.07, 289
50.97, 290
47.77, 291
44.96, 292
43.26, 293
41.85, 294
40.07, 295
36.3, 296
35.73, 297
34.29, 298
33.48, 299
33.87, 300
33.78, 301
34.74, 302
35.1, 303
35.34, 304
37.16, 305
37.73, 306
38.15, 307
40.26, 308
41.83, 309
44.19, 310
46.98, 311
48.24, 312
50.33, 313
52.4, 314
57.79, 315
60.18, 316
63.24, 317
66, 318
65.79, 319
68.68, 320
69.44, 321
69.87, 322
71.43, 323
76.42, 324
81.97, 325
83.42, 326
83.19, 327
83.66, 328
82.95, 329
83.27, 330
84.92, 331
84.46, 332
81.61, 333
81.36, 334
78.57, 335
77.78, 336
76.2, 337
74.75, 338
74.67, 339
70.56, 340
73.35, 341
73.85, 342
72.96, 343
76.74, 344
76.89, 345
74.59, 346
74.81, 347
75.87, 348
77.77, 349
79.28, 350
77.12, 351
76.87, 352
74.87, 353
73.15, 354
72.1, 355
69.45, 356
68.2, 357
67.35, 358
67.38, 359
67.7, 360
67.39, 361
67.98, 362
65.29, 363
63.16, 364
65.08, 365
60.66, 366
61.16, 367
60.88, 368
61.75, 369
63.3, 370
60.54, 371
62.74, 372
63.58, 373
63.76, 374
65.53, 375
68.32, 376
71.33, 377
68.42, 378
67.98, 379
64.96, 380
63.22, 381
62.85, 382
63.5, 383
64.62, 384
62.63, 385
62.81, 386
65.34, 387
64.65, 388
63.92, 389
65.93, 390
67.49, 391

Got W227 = 78.3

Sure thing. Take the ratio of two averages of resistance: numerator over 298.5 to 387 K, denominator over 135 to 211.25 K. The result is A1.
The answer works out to 0.7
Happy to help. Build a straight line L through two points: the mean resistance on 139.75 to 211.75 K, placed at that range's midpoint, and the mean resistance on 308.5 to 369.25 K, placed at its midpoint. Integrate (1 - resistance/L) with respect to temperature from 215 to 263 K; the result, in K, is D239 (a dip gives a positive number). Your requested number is 2.1 K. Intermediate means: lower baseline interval 87.4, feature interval 77.2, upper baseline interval 70.2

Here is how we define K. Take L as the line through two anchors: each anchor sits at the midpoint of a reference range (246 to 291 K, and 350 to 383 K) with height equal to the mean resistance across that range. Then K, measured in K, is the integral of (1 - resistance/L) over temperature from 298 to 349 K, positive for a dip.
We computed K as 3.64 K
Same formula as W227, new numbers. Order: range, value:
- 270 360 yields 63.8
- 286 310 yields 41.3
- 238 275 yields 75.6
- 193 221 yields 79.2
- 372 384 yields 65.6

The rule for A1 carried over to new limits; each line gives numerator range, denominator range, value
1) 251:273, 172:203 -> 0.88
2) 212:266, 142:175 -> 0.84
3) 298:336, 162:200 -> 0.68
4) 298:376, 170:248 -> 0.80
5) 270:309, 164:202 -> 0.61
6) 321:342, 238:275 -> 1.04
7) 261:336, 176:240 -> 0.76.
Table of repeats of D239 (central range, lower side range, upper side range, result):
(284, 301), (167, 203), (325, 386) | 6.9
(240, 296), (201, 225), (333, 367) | 5.0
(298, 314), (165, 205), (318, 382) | 7.6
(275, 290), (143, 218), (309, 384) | 2.0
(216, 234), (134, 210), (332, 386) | 0.9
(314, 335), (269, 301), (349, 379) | -3.8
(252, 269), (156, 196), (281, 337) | -1.4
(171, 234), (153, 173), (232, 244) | 1.9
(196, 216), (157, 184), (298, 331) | 1.2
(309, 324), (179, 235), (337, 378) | 2.7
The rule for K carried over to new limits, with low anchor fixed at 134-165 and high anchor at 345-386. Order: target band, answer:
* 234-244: 0.3 K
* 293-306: 6.7 K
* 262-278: 0.7 K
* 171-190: -0.5 K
